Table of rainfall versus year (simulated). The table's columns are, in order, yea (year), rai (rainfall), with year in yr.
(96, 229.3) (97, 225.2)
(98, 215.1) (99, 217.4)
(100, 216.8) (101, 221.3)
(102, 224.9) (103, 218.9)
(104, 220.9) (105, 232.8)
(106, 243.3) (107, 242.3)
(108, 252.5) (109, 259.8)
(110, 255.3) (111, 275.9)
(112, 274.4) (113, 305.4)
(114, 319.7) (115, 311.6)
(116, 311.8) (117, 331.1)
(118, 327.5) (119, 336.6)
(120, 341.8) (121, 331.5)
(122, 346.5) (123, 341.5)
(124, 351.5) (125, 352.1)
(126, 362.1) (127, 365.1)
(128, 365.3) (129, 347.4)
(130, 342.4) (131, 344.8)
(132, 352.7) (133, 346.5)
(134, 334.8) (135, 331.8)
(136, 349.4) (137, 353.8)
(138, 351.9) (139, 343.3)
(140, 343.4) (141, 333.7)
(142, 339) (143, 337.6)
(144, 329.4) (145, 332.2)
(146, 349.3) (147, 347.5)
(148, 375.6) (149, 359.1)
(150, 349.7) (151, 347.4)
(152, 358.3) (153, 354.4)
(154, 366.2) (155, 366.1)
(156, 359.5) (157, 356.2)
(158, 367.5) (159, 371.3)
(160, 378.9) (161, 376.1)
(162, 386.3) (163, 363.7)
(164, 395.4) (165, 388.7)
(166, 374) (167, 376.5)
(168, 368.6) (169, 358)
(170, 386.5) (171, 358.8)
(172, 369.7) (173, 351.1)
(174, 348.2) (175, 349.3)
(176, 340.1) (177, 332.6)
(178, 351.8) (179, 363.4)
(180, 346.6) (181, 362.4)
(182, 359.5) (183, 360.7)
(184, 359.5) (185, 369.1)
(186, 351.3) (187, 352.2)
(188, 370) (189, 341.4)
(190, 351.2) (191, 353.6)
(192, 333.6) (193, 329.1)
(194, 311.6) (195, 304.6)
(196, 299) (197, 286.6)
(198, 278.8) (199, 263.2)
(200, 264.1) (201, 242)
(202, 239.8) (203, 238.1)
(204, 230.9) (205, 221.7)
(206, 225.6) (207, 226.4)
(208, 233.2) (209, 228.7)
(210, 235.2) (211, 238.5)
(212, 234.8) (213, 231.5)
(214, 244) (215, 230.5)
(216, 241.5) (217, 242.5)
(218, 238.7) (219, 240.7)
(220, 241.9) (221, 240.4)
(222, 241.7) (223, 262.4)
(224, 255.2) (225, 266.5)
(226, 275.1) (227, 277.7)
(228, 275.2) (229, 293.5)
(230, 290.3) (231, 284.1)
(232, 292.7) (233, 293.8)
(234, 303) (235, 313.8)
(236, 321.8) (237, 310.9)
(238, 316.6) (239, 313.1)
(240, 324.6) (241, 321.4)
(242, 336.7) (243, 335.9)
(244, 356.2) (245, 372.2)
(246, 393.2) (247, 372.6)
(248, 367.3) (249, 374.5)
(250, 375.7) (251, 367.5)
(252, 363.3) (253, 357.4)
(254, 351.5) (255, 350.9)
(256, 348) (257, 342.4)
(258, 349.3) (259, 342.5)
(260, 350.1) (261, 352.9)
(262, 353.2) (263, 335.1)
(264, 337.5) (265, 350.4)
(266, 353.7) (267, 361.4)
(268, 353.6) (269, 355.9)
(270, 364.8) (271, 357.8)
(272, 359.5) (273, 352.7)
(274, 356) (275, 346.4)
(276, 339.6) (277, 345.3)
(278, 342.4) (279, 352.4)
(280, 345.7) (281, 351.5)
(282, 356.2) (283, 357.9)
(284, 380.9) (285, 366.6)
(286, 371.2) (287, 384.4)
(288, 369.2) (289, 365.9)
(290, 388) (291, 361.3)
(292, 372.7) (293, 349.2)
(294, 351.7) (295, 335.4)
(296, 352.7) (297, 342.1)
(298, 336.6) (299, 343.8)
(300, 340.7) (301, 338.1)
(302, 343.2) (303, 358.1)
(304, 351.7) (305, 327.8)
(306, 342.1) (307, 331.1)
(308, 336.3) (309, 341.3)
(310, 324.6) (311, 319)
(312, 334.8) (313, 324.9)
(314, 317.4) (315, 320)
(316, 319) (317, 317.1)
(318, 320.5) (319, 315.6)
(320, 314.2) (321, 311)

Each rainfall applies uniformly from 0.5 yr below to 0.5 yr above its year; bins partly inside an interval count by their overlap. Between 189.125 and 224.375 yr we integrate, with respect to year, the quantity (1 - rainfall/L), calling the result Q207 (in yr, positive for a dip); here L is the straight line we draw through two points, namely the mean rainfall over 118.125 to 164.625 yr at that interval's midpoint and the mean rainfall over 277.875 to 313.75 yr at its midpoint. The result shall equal 9.1 yr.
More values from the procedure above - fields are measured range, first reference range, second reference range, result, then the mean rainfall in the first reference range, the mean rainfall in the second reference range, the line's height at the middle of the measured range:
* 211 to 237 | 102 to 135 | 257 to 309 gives 5.51 yr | 310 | 352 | 337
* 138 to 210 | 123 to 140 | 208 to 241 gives -4.69 yr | 349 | 269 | 313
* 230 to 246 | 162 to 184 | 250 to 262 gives 1.54 yr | 363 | 353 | 355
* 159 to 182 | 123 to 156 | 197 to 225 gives -4.69 yr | 350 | 242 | 303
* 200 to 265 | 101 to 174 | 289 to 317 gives 8.07 yr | 335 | 341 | 338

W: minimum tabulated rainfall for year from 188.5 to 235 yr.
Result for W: 221.7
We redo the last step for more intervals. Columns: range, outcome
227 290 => 275.2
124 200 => 263.2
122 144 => 329.4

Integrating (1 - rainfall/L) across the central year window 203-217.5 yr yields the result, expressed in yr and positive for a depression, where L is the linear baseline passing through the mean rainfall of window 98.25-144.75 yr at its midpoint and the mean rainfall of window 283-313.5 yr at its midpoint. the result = 4.2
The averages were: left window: 309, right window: 350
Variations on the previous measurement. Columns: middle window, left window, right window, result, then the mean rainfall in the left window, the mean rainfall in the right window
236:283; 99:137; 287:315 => -2.04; 305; 345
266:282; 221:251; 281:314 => -0.79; 314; 350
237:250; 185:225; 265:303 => -1.51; 270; 355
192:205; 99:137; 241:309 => 2.19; 305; 354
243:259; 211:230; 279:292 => -2.92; 253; 366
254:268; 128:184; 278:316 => 0.06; 356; 348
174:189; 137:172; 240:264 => 0.18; 360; 354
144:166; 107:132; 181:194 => -1.71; 322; 351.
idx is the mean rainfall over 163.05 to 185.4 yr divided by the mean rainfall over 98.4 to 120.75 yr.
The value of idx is 1.34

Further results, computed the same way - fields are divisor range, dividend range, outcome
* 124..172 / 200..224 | 0.67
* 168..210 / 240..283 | 1.12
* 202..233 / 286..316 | 1.38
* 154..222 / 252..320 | 1.11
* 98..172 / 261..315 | 1.06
